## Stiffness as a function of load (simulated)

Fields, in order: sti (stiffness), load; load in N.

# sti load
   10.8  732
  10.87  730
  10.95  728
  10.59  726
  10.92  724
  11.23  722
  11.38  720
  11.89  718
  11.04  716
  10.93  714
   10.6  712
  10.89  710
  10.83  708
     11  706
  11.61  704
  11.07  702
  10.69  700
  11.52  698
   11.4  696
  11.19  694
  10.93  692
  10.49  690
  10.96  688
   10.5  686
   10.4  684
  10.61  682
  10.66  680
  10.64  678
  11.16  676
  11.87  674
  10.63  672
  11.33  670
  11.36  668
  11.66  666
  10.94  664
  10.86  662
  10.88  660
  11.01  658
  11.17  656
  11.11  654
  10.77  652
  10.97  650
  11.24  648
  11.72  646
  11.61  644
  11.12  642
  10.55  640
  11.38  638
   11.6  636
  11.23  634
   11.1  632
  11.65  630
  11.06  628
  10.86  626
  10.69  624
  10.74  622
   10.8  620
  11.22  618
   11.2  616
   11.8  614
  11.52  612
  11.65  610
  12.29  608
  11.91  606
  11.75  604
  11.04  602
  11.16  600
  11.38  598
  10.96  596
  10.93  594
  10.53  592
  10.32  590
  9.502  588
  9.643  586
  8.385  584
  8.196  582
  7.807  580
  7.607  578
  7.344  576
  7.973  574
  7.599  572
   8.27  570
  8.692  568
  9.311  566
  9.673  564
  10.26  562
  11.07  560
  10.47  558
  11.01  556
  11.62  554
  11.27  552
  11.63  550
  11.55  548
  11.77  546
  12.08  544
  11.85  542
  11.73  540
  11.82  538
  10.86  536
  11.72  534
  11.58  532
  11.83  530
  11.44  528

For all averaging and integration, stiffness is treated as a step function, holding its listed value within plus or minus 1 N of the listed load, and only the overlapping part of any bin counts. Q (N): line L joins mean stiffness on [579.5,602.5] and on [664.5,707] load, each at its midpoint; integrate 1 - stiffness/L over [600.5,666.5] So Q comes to -4.9 N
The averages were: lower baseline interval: 10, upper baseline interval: 11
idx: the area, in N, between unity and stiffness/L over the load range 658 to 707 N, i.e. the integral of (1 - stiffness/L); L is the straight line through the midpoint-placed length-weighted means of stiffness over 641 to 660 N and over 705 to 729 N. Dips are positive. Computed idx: 0.4 N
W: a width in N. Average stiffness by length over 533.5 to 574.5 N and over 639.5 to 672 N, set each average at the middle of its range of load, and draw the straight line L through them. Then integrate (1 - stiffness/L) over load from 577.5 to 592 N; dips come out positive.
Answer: 2.5 N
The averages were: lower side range 10.6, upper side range 11.1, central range 8.94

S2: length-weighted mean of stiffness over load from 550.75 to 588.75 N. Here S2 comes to 9.26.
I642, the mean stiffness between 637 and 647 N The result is 11.3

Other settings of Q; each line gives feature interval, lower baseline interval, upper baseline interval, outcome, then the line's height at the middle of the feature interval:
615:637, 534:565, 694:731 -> 0.1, 11.2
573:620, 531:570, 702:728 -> 3.1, 11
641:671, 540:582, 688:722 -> -1.4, 10.7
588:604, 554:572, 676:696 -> -1.3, 10.1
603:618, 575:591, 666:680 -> -3.7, 9.38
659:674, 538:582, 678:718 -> -0.6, 10.7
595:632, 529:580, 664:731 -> -2.3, 10.6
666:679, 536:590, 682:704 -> -0.5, 10.8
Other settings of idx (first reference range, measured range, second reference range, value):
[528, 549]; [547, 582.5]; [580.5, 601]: 4.4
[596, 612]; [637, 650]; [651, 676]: 0.0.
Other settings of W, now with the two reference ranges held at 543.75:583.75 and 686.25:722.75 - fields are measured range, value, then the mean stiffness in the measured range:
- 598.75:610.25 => -1.7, 11.6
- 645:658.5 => -0.8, 11.1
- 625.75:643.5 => -1.4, 11.2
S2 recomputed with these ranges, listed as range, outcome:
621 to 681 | 11.1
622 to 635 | 11.1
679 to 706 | 10.9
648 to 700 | 11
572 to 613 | 10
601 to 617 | 11.6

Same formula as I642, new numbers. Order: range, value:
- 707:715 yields 10.8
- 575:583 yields 7.74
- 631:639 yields 11.3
